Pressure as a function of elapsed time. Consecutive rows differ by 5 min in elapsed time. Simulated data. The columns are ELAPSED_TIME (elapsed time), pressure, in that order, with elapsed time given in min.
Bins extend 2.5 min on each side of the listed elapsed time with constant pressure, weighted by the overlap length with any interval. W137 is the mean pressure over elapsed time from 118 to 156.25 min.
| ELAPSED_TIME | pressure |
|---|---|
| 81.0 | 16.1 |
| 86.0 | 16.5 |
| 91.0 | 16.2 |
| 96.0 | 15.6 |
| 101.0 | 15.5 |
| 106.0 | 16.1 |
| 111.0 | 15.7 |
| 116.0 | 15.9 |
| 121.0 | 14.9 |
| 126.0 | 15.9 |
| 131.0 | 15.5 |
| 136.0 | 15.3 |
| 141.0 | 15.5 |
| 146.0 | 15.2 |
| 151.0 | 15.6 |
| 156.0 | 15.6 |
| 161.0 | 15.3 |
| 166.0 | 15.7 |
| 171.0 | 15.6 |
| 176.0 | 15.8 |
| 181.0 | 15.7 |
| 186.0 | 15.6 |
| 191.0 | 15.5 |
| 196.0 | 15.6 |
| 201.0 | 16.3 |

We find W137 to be 15.4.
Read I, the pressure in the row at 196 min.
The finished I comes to 15.6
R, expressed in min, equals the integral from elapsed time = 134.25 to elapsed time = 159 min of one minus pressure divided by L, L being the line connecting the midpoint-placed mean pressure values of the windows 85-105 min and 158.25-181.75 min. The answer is 0.4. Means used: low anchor 15.9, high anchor 15.6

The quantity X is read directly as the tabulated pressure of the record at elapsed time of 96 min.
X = 15.6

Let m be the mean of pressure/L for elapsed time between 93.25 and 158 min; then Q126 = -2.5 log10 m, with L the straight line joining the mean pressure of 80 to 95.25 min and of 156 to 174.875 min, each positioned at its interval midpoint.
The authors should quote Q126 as 0.023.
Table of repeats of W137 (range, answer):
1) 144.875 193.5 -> 15.6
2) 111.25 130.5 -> 15.6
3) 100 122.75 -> 15.7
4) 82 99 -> 16.1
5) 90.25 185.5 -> 15.6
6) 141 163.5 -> 15.4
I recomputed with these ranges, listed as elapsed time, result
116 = 15.9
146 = 15.2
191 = 15.5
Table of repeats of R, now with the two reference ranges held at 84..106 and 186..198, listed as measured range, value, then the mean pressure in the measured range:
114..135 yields 0.4 min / 15.5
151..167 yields 0.2 min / 15.5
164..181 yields -0.1 min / 15.7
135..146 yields 0.3 min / 15.4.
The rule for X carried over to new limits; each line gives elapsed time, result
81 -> 16.1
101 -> 15.5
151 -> 15.6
